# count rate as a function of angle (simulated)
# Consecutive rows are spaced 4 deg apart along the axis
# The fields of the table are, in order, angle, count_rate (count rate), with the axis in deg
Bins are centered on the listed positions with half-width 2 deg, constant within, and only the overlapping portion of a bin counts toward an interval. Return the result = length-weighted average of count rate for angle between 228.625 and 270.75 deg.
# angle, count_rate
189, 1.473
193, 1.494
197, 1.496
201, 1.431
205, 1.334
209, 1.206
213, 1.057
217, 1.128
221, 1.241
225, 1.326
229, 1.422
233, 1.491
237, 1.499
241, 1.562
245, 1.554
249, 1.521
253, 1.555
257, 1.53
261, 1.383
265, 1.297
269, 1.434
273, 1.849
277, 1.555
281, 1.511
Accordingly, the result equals 1.48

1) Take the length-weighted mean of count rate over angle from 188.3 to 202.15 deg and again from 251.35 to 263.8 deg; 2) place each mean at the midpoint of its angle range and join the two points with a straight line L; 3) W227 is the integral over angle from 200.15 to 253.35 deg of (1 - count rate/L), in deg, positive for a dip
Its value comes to 3.7 deg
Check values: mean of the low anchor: 1.48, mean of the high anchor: 1.48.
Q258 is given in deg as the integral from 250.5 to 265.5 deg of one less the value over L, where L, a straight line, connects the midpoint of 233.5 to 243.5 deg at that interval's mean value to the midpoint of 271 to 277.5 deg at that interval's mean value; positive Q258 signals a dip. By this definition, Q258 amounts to 1.7 deg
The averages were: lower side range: 1.53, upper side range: 1.74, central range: 1.46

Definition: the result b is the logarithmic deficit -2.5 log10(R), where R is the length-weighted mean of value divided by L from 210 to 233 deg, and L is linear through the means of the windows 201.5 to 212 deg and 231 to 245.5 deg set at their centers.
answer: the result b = 0.11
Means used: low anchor 1.27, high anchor 1.52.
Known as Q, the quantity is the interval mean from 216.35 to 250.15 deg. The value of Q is 1.42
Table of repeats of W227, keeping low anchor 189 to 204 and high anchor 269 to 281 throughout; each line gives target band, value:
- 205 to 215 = 2.1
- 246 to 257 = 0.3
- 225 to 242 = 0.8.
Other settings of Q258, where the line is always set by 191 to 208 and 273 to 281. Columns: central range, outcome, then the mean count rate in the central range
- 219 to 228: 1.13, 1.3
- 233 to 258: 0.09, 1.53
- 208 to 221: 2.85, 1.14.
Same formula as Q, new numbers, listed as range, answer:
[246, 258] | 1.54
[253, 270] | 1.43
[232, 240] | 1.5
